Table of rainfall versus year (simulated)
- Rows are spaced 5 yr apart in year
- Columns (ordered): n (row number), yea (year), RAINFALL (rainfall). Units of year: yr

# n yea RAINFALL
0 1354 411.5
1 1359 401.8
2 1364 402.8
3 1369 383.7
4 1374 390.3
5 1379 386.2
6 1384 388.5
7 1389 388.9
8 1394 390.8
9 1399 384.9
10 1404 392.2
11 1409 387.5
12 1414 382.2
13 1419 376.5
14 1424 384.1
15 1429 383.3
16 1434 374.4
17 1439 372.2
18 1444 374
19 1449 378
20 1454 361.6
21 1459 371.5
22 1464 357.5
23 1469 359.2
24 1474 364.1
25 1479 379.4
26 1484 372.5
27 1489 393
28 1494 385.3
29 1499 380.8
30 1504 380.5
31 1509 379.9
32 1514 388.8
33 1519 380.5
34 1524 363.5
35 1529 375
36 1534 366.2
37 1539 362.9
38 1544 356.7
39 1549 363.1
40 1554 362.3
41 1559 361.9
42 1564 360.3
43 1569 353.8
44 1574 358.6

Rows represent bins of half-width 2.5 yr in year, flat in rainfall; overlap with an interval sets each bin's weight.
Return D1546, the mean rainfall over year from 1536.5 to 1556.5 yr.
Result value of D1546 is 361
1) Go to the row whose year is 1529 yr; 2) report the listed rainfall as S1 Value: 375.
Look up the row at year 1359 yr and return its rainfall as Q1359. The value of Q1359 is 401.8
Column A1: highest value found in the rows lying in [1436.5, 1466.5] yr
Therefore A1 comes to 378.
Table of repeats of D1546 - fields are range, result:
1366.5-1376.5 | 387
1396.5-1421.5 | 385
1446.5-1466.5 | 367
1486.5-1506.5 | 385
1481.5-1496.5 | 384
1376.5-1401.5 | 388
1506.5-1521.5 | 383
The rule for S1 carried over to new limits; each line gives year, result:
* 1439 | 372.2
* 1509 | 379.9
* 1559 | 361.9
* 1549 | 363.1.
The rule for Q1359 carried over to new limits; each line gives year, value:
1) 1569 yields 353.8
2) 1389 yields 388.9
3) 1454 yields 361.6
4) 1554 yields 362.3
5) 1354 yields 411.5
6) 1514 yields 388.8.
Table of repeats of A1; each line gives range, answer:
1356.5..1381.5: 402.8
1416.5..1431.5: 384.1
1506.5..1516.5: 388.8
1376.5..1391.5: 388.9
